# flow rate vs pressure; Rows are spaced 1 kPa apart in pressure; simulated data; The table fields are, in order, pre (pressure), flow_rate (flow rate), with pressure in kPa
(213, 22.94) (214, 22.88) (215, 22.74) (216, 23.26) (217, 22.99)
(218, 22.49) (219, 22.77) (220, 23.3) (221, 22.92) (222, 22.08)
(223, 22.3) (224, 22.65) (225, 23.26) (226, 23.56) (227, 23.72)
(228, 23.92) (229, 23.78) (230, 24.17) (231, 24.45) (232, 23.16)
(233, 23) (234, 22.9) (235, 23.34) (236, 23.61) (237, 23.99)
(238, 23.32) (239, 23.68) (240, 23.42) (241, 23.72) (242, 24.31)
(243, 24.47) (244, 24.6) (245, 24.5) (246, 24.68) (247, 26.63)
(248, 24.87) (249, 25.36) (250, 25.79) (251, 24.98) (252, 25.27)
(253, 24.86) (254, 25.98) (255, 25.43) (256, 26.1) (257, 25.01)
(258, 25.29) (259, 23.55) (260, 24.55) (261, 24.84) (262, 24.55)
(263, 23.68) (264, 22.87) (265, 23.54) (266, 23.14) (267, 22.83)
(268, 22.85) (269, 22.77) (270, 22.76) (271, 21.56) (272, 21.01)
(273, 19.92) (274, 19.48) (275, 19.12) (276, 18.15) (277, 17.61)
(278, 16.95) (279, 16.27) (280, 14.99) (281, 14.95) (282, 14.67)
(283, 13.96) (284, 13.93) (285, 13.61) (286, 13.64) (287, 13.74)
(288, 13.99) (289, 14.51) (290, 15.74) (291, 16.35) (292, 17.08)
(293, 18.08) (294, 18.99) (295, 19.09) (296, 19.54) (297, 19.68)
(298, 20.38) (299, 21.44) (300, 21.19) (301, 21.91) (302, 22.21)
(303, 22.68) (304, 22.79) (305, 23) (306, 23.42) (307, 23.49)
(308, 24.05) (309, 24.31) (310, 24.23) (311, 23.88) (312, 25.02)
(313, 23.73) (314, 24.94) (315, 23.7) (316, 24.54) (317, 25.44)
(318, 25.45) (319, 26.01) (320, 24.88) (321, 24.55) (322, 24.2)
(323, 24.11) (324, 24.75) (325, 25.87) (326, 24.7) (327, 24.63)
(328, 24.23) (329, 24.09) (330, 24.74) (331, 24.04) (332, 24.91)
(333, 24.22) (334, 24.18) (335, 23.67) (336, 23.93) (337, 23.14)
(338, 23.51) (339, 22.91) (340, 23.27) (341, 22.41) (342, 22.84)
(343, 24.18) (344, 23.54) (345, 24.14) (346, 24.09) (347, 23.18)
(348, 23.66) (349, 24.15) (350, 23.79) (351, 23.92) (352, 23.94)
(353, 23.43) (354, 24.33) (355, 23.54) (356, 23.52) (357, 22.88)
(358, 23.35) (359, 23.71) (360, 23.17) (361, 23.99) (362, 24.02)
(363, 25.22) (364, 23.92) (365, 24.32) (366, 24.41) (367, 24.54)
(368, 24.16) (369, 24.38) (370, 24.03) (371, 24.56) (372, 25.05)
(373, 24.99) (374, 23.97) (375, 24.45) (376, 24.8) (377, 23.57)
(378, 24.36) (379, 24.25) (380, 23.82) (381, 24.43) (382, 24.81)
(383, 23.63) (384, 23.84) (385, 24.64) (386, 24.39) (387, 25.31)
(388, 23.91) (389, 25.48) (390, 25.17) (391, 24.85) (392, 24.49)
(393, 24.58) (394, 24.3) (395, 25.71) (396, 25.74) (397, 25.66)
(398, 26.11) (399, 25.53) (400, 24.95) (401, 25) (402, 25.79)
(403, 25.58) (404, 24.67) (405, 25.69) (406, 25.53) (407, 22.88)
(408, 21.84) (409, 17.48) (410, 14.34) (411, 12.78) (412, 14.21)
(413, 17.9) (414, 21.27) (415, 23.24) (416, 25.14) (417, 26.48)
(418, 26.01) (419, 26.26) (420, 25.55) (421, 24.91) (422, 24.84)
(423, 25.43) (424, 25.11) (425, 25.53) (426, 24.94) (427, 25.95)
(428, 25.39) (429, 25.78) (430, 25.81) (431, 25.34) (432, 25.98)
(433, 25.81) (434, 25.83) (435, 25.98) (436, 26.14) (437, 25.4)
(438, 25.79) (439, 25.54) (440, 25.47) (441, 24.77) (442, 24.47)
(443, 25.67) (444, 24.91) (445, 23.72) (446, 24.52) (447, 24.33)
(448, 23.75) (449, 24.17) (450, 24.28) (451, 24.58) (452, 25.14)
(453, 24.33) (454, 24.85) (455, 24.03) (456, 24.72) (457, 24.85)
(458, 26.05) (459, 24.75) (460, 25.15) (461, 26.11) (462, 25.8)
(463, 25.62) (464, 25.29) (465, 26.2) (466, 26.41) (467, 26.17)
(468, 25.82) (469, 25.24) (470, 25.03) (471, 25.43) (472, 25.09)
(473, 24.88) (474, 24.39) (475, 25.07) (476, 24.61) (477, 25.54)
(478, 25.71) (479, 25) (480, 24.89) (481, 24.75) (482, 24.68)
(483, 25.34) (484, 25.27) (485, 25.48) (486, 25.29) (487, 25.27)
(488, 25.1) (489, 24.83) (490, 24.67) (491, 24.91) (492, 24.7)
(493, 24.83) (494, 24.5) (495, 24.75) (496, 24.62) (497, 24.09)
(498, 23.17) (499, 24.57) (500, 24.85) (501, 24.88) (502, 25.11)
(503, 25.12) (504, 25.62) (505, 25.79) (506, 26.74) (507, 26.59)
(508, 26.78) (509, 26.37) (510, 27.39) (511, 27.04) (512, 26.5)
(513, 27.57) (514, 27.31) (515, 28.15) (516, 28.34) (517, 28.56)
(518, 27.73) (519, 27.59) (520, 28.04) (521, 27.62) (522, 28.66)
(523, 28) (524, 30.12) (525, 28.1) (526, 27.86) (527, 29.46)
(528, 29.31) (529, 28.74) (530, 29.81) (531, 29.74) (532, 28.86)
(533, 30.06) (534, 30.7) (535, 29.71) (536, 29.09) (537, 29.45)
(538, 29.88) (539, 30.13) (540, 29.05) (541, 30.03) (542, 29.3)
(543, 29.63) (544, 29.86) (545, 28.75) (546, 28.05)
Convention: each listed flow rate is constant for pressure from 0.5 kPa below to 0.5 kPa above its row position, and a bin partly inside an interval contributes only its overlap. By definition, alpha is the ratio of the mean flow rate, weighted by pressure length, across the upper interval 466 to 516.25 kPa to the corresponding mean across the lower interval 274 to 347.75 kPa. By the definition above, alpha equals 1.2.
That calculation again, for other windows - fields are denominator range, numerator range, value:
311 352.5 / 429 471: 1.04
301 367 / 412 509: 1.04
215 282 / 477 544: 1.18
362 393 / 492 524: 1.08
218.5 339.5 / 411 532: 1.14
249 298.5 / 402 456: 1.19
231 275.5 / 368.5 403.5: 1.04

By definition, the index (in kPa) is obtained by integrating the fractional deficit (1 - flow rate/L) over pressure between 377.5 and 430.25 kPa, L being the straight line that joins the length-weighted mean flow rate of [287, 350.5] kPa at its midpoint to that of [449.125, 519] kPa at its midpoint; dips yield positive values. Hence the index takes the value 0.4 kPa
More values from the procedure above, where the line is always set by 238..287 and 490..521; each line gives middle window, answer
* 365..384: -0.4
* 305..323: -1.3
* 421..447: -0.5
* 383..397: -0.4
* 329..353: -0.6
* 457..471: -0.2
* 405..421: 1.8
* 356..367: -0.2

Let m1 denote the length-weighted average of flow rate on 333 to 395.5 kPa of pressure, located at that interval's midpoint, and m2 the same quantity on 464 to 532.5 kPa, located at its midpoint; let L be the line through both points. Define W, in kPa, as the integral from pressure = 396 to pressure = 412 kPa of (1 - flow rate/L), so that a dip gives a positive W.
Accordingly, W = 1.3 kPa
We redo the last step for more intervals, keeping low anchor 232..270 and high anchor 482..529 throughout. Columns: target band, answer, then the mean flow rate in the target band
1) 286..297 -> 3.53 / 16.7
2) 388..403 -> 0.14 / 25.2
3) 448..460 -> 0.58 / 24.7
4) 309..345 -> 0.92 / 24.2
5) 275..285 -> 3.55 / 15.8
